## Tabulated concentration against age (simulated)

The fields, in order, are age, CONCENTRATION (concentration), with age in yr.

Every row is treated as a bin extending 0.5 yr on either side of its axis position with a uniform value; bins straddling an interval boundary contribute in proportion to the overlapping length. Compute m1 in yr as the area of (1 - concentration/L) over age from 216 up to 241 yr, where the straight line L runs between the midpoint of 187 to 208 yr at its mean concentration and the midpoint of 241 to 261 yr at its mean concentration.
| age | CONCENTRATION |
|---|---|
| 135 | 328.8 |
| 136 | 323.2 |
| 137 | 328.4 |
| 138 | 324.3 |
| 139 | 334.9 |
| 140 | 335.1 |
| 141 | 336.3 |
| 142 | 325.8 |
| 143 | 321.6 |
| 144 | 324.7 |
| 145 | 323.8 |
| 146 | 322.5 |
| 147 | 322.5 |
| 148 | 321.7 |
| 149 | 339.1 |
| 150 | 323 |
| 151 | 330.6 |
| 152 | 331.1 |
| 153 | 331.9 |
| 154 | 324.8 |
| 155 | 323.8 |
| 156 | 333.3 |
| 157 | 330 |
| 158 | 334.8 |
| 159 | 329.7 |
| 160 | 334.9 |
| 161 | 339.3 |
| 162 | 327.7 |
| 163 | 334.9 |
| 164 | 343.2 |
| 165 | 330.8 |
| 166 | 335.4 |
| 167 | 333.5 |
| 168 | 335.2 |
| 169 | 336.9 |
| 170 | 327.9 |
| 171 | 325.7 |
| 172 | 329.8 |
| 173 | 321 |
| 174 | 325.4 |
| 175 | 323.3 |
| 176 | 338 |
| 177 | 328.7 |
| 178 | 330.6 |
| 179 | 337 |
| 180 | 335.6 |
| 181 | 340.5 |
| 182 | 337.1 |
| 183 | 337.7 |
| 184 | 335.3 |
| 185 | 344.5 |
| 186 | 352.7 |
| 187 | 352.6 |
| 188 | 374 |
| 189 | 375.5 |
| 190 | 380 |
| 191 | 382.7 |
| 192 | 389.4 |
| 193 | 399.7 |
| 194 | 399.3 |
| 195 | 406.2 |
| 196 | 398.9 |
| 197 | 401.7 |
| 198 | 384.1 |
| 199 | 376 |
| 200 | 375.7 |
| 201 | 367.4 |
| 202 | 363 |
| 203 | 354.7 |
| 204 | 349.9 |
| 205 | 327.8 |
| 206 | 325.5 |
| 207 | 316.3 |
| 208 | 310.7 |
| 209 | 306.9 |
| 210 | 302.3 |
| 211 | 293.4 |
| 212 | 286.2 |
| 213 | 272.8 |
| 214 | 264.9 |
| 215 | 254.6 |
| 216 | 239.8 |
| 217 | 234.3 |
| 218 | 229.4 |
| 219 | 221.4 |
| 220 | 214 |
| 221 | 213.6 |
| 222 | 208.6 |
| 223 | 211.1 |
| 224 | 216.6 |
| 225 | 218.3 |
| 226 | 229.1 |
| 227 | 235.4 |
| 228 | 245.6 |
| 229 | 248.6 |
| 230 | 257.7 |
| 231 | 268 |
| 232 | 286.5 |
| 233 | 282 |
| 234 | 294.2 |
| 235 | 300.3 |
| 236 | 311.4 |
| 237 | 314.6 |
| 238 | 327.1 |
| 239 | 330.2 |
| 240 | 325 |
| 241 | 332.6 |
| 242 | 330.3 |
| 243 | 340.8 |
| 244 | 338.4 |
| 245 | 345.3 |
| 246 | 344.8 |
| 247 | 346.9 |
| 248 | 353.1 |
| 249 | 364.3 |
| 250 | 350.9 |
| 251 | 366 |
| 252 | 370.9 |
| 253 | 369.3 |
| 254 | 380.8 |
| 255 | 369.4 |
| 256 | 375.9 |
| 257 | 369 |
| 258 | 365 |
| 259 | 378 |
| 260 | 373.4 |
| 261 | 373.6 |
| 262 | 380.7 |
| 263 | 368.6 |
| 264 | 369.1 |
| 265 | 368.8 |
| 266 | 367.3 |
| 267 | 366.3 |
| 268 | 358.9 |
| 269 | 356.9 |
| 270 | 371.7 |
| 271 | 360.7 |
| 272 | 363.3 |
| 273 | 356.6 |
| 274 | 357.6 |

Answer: 7.1 yr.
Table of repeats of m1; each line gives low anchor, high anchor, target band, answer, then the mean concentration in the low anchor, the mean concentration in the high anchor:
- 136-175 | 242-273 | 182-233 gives 5.4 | 330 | 363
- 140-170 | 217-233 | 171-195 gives -5.0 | 330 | 235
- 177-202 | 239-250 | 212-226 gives 4.8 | 366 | 342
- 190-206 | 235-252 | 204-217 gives 2.7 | 377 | 339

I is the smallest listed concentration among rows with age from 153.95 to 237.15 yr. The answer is 208.6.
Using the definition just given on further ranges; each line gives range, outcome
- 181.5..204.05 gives 335.3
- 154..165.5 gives 323.8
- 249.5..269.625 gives 350.9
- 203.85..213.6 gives 272.8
